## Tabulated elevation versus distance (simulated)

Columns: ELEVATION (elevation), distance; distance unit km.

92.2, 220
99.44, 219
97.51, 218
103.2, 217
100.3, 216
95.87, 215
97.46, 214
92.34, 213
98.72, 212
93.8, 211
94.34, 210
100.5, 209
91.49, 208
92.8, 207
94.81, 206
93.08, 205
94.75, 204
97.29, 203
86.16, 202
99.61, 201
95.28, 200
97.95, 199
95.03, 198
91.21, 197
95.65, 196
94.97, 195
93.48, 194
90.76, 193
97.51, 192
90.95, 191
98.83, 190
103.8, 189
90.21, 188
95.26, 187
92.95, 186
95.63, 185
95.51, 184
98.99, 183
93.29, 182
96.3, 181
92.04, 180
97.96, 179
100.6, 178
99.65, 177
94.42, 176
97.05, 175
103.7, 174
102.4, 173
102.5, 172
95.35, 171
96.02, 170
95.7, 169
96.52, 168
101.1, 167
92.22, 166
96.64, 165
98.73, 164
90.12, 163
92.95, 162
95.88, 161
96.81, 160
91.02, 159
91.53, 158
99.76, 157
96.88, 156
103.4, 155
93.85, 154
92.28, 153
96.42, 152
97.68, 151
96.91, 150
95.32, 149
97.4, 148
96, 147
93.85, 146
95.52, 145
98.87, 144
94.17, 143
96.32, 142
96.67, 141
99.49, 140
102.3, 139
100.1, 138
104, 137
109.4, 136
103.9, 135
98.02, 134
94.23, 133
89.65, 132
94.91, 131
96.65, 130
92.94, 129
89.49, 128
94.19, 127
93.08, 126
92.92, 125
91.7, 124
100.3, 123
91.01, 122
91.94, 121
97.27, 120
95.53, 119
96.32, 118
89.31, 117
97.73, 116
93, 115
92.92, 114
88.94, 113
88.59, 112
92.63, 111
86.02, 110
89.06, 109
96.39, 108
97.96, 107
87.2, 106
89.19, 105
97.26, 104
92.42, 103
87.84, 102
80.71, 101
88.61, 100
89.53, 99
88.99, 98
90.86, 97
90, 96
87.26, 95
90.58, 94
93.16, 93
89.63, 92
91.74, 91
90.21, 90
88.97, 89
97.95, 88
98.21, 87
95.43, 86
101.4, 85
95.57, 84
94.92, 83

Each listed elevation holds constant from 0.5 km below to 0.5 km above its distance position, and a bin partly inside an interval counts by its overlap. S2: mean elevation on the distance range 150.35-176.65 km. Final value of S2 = 96.6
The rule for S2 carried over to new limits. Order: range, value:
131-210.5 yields 96.3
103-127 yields 92.9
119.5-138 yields 96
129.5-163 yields 96.9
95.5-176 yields 94.9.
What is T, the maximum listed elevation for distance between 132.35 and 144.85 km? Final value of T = 109.4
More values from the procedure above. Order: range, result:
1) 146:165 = 103.4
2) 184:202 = 103.8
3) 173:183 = 103.7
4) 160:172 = 102.5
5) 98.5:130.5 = 100.3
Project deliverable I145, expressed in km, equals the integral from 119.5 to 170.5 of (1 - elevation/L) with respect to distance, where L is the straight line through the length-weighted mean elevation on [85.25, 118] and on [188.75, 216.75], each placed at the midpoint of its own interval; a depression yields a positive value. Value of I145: -1.7 km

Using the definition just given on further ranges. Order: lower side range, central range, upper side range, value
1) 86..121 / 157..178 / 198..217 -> -0.6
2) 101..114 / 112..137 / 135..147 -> 0.1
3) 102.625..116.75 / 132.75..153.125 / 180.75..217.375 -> -1.1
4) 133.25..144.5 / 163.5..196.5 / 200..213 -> 0.1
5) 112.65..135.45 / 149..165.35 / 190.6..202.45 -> -0.3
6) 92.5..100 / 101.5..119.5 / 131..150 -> 0.1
